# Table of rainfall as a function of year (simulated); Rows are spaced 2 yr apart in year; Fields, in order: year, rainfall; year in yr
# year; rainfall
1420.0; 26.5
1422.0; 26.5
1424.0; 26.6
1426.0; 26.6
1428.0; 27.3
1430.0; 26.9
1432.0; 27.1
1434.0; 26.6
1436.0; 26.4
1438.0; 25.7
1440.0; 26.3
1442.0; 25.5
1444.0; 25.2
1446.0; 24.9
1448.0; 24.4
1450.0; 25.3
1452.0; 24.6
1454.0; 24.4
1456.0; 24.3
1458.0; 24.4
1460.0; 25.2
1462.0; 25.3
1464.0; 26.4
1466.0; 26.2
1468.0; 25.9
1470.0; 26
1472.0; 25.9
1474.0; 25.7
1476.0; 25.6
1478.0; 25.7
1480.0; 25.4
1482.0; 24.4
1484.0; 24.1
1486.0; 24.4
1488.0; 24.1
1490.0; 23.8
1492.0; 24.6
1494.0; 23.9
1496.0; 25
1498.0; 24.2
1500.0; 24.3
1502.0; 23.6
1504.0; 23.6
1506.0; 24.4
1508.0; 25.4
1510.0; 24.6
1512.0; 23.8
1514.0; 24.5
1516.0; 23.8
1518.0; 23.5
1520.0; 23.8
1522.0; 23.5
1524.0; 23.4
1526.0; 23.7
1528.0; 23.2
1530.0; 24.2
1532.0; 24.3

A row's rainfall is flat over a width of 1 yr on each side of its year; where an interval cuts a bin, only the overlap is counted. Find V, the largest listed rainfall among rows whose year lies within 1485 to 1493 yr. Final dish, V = 24.6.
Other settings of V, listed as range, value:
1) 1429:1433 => 27.1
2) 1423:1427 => 26.6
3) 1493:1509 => 25.4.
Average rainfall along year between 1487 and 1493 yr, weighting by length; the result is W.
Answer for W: 24.2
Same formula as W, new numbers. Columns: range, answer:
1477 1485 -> 24.9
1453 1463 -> 24.7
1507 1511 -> 25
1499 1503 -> 24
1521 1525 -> 23.4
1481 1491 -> 24.2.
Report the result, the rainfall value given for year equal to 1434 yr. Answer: 26.6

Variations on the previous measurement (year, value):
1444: 25.2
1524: 23.4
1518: 23.5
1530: 24.2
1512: 23.8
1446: 24.9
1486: 24.4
